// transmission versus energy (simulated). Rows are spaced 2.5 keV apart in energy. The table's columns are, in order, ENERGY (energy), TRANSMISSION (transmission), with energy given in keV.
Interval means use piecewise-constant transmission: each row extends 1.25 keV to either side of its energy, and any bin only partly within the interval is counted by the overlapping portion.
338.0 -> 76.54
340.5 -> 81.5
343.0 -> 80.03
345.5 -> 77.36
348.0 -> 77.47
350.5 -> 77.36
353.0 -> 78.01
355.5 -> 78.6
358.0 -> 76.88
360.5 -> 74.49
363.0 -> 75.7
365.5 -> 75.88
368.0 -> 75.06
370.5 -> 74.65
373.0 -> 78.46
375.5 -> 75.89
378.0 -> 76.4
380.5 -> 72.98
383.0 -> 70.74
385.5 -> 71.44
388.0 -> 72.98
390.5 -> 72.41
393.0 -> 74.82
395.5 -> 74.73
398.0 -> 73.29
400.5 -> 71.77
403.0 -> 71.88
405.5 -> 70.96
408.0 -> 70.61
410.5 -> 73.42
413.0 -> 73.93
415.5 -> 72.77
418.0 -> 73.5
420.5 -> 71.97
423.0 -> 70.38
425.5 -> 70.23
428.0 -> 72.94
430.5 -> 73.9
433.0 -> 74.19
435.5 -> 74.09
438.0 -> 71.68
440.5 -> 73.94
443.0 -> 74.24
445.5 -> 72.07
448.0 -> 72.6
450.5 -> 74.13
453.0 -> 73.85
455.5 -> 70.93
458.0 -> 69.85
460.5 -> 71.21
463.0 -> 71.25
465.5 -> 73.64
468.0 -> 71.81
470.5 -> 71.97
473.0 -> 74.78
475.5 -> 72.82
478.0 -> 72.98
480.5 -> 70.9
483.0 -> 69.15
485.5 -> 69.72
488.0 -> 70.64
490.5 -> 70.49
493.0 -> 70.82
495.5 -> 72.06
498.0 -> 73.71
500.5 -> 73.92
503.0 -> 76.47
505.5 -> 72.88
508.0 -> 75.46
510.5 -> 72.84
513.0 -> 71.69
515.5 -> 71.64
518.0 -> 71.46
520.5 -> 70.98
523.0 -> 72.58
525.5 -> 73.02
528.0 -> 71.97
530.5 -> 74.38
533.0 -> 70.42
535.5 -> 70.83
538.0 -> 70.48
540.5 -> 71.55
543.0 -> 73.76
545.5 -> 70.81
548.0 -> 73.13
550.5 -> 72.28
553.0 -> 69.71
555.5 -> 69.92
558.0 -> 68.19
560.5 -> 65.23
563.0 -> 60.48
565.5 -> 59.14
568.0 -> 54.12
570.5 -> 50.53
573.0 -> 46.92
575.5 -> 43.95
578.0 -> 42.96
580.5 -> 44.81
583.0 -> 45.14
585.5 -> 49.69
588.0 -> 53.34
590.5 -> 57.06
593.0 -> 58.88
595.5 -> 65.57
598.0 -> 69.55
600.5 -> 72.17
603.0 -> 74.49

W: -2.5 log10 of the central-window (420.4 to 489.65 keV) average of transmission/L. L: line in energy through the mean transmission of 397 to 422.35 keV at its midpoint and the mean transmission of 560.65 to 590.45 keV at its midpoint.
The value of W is -0.09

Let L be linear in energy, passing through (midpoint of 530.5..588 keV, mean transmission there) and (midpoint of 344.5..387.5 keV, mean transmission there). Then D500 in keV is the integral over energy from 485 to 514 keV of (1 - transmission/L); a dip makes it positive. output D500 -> -3.1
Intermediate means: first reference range 75.7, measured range 72.6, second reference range 61.2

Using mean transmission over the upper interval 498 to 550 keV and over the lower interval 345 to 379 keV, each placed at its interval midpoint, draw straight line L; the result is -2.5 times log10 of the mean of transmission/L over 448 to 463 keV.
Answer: 0.034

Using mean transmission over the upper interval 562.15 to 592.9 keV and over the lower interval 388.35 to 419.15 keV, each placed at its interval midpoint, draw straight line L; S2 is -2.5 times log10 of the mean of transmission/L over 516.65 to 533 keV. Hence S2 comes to -0.25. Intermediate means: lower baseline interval 72.8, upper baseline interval 50.9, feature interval 72.2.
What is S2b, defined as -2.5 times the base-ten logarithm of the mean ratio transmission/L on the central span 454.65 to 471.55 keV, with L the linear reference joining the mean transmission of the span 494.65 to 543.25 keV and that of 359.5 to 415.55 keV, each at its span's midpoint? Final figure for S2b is 0.02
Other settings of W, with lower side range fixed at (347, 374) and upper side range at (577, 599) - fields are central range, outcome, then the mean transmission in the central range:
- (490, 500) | -0.14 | 72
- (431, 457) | -0.07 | 73.2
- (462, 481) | -0.11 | 72.6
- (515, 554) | -0.21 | 71.8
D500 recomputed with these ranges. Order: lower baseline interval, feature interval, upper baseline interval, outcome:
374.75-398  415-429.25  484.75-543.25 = 0.2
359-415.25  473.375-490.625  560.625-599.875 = -1.9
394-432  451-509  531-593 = -4.4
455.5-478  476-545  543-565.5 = -1.8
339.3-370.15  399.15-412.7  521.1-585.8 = 0.3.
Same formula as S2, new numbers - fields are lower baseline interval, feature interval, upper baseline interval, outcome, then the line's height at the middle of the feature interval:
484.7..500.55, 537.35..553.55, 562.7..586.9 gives -0.25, 57.3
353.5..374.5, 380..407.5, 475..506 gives 0.04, 75.3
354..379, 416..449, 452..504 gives 0.01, 73.7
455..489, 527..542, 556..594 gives -0.18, 60.7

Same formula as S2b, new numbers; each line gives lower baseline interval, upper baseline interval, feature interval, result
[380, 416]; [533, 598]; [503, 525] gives -0.13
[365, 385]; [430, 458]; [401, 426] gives 0.03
